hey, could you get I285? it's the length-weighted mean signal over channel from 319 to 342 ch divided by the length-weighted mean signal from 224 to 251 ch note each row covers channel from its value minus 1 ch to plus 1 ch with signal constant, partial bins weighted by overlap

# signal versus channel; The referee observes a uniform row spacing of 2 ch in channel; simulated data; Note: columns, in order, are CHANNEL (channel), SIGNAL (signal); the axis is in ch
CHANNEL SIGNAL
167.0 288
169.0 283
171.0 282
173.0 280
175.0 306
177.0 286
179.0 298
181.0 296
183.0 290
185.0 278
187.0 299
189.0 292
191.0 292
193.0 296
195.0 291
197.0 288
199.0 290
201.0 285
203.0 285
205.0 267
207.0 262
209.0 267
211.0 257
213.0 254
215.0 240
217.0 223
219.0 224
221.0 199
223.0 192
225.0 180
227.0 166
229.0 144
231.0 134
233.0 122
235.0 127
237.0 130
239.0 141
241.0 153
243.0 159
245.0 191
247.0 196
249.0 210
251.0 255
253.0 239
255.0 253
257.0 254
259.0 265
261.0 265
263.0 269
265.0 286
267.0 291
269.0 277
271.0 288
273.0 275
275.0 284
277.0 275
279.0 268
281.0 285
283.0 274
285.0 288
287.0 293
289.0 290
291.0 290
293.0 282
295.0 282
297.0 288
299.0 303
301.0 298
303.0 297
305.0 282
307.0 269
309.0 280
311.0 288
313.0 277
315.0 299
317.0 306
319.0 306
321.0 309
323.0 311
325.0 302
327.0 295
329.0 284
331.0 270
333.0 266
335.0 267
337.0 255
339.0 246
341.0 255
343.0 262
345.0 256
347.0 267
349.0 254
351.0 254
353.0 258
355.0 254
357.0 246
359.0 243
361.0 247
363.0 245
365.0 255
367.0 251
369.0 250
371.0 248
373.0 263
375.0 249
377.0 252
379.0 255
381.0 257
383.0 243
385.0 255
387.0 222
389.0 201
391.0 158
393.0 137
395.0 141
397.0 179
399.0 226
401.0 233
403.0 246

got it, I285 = 1.7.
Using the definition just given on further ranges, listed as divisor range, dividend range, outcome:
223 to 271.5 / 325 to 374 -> 1.25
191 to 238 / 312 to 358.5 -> 1.22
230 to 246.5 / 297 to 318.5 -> 1.99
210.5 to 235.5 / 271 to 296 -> 1.49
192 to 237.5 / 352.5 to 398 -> 1.03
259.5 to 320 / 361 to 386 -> 0.88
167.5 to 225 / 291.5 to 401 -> 0.96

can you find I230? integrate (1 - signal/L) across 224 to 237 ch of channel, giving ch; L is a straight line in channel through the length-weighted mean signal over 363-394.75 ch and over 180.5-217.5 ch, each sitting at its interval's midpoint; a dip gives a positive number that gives 6.0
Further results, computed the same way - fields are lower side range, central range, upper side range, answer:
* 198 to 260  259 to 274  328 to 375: -3.5 ch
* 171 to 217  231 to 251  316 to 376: 8.2 ch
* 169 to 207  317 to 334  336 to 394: -2.7 ch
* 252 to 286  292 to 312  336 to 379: -1.6 ch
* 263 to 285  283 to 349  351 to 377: -4.0 ch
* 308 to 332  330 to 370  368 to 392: 1.6 ch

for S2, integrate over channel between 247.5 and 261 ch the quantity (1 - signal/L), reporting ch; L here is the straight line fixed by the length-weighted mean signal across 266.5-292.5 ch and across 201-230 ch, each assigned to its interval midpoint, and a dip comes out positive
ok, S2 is 0.8 ch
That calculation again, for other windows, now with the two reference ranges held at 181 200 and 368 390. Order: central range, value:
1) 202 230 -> 5.8 ch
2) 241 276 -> 3.4 ch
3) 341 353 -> -0.3 ch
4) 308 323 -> -2.1 ch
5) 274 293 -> -1.0 ch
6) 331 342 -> -0.2 ch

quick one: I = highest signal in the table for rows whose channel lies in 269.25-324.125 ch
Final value 311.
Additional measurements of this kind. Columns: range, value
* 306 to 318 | 306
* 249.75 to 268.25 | 291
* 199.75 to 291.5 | 293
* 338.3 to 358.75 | 267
